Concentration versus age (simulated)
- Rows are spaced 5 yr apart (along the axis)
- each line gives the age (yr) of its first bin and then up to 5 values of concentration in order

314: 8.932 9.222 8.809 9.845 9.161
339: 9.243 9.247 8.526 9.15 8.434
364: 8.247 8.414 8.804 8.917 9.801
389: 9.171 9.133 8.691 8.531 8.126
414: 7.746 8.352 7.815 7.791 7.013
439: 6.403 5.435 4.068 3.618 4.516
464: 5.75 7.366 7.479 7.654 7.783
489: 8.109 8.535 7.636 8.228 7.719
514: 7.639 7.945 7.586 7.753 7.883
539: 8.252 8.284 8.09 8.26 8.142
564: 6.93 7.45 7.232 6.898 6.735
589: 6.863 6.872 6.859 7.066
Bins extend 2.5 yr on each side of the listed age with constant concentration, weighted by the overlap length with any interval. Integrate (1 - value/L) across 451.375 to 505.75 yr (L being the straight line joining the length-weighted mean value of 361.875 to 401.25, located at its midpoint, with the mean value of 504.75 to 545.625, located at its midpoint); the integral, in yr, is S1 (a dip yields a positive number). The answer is 8.29 yr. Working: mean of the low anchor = 8.9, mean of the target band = 6.95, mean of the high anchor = 7.89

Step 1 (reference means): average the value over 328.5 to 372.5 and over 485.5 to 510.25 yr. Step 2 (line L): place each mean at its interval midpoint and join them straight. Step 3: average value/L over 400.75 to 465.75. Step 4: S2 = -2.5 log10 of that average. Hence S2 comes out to 0.27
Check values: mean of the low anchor 8.87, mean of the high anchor 8.05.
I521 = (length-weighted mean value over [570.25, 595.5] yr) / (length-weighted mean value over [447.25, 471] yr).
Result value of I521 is 1.4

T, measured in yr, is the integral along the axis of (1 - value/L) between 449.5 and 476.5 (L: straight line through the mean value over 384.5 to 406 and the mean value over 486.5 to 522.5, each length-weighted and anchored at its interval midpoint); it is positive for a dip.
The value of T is 8.8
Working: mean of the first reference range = 8.98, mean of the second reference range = 7.96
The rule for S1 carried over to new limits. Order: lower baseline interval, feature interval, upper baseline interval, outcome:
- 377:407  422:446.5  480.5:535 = 5.0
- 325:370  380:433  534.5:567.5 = 1.1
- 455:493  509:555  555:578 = -4.4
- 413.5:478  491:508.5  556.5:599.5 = -3.6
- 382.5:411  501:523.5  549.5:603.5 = 0.0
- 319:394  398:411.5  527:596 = 0.4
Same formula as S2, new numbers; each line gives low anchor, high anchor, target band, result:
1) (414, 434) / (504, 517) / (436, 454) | 0.46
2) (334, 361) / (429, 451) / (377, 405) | -0.20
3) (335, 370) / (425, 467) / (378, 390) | -0.21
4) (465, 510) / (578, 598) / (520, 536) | -0.05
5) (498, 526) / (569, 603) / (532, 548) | -0.09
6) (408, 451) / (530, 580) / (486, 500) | -0.11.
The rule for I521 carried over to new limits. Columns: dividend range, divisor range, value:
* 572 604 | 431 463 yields 1.32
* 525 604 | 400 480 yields 1.11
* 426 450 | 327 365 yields 0.70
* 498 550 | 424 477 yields 1.31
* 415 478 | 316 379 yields 0.71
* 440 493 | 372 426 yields 0.72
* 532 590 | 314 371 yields 0.85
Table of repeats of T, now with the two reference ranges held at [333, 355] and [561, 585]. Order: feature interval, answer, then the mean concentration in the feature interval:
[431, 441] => 1.8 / 6.78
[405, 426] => 1.0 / 8.05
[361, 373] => 0.6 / 8.39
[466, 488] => 1.0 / 7.57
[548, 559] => -1.4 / 8.18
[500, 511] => -0.4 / 7.94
